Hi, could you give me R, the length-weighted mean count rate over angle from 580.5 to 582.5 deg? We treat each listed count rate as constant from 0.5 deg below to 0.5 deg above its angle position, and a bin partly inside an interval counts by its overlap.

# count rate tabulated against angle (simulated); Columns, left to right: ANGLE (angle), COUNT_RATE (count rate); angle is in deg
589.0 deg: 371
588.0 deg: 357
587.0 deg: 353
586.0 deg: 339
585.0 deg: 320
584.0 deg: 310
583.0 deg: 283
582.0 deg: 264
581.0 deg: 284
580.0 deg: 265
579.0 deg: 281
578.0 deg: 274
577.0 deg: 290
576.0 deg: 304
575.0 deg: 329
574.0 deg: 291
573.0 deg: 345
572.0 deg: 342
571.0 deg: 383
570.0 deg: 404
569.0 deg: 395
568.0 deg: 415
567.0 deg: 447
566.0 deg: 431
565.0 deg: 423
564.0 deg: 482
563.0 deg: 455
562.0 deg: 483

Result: 274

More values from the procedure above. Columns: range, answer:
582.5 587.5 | 321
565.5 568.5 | 431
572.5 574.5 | 318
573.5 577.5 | 304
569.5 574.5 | 353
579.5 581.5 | 274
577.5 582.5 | 274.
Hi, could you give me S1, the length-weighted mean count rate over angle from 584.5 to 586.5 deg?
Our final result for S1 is 330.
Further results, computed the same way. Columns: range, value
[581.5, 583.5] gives 274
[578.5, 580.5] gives 273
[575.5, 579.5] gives 287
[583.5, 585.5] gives 315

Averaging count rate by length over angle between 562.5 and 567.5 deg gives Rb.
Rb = 448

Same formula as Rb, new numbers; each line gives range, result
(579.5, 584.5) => 281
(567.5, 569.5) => 405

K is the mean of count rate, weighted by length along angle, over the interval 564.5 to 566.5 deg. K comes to 427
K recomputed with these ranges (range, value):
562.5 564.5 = 468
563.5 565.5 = 452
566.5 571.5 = 409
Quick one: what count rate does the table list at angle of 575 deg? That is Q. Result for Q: 329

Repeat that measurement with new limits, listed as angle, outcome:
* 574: 291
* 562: 483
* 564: 482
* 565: 423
